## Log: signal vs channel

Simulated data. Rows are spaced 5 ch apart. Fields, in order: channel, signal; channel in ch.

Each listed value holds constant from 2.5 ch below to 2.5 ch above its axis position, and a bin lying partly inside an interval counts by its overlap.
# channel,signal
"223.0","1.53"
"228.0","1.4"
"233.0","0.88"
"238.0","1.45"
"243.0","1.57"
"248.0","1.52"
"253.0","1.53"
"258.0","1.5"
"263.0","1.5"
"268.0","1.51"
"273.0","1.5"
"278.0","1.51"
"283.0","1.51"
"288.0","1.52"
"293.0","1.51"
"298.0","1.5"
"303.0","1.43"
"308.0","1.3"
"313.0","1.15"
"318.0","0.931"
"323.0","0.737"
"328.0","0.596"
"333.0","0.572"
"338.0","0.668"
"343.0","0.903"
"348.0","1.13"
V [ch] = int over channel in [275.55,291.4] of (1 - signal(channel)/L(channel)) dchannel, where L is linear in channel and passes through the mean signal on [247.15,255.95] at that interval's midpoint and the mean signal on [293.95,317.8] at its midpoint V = -1.27 ch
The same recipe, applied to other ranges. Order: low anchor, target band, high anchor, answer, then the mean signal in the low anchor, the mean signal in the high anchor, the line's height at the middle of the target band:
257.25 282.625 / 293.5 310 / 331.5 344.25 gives -4.26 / 1.5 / 0.707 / 1.13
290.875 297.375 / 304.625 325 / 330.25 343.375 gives 1.21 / 1.51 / 0.682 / 1.11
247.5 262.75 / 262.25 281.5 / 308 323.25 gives -1.78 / 1.51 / 1.03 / 1.38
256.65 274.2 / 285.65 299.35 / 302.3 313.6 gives -1.41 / 1.5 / 1.3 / 1.37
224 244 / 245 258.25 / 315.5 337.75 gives -3.51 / 1.32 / 0.705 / 1.2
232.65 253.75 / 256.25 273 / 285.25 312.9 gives -0.87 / 1.43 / 1.43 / 1.43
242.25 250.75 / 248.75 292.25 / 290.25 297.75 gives 0.36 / 1.54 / 1.51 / 1.52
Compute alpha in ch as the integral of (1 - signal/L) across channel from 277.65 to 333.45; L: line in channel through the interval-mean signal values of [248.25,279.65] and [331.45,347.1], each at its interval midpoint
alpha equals -3.8 ch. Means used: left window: 1.51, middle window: 1.2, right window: 0.765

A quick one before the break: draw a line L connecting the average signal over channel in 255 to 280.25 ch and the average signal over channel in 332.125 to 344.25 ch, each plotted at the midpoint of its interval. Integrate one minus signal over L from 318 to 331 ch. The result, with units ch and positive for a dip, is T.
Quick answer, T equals 2.4 ch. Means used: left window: 1.5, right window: 0.714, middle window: 0.714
